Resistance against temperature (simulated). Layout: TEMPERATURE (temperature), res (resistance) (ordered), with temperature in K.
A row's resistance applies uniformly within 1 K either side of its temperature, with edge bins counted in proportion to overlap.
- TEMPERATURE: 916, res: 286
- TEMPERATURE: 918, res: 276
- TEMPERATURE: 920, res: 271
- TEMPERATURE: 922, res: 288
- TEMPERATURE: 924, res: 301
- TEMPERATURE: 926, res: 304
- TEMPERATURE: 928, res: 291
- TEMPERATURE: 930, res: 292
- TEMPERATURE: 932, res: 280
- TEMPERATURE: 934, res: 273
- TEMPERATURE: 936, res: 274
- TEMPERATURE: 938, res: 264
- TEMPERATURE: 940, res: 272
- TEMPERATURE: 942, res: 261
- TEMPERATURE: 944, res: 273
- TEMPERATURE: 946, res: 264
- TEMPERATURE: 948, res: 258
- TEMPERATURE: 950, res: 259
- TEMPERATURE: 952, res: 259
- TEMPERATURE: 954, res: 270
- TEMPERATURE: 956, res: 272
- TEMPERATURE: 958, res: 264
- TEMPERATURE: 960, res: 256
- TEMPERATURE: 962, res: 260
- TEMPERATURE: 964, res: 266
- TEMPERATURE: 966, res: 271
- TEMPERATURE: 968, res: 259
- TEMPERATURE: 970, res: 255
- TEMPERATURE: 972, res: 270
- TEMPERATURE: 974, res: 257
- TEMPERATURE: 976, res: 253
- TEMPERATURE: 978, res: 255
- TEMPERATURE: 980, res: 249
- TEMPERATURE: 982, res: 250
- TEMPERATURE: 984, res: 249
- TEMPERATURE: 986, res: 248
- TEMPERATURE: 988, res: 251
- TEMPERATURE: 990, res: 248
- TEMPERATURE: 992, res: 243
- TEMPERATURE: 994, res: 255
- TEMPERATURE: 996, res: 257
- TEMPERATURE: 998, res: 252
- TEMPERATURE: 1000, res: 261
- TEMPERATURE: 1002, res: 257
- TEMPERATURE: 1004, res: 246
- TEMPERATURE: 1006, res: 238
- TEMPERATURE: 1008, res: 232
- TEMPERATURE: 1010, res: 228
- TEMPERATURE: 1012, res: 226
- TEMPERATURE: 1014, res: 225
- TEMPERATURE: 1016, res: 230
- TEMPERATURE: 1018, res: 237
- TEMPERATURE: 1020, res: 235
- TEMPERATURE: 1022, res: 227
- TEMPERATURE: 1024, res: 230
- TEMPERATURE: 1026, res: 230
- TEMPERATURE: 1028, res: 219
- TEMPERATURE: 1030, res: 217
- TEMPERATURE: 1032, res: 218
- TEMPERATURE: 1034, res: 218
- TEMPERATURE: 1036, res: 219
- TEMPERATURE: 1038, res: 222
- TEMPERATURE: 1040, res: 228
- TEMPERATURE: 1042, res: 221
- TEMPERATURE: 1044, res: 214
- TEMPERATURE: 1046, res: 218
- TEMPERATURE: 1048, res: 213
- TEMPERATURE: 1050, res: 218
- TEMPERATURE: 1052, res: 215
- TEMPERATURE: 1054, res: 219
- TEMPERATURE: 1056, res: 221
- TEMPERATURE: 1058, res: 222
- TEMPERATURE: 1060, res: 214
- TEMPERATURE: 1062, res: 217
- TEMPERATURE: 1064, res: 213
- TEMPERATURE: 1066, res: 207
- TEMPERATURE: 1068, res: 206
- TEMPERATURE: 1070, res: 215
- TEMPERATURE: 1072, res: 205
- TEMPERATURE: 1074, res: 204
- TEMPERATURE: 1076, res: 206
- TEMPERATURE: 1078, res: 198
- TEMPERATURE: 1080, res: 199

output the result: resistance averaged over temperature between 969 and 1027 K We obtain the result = 245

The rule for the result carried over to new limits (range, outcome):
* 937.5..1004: 258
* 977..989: 250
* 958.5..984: 258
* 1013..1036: 226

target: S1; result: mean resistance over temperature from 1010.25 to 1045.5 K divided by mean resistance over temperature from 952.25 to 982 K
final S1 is 0.9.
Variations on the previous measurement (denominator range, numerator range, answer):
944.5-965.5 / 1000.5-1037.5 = 0.87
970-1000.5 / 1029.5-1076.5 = 0.85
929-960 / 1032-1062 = 0.81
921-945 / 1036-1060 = 0.78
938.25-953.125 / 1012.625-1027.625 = 0.87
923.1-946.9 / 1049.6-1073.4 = 0.77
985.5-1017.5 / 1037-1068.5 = 0.89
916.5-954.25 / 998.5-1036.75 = 0.84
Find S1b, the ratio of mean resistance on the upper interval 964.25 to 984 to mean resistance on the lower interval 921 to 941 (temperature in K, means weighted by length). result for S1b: 0.9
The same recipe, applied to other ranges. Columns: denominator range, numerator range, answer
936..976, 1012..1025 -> 0.87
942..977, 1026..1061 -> 0.83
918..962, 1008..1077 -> 0.80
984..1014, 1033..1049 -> 0.89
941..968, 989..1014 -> 0.93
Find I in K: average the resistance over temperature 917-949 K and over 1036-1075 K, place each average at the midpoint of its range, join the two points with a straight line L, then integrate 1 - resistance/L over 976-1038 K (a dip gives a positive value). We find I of 0.5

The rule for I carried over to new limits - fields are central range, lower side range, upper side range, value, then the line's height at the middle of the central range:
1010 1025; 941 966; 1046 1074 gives 0.26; 234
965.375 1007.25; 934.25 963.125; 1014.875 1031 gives -1.19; 246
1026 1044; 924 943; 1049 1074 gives 0.57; 228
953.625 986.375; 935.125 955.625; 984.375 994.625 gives -0.36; 256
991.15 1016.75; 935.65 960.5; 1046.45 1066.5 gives -0.26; 240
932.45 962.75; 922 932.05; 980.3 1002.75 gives 1.63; 281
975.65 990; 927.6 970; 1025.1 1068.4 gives 0.00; 250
